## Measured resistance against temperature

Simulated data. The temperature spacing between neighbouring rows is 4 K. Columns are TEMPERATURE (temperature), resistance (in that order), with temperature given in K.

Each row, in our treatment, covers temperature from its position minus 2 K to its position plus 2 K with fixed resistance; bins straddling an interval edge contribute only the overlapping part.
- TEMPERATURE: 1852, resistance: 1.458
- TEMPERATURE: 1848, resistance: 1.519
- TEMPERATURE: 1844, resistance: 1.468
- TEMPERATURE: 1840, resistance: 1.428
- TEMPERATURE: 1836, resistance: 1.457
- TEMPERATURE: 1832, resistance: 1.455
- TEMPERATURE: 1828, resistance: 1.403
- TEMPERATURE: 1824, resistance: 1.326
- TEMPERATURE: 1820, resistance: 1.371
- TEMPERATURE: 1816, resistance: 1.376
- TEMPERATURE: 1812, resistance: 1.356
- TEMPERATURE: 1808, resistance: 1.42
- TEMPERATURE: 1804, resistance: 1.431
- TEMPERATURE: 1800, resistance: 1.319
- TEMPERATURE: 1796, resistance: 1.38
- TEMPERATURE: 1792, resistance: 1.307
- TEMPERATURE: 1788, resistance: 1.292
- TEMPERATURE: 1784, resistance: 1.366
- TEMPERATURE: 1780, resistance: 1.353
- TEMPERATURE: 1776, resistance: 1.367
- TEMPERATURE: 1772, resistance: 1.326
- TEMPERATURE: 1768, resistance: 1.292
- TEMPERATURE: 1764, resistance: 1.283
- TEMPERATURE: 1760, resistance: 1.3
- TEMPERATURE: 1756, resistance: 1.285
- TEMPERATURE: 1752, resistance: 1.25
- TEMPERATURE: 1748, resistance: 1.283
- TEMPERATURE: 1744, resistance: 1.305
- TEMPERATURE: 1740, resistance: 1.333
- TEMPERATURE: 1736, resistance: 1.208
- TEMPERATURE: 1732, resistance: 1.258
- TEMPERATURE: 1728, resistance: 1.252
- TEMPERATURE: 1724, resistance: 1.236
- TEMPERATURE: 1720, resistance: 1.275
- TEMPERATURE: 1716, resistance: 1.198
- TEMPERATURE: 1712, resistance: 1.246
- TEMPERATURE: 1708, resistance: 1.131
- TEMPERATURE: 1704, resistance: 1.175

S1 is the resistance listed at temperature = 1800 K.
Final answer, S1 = 1.319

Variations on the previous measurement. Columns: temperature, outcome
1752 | 1.25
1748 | 1.283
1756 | 1.285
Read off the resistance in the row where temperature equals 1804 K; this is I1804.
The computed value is 1.431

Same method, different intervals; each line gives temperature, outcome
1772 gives 1.326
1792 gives 1.307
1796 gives 1.38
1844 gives 1.468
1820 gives 1.371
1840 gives 1.428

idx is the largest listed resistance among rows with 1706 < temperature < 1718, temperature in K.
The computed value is 1.246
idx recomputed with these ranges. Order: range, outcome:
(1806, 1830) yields 1.42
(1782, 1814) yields 1.431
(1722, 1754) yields 1.333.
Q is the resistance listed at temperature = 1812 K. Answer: 1.356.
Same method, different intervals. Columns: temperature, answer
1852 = 1.458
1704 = 1.175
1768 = 1.292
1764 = 1.283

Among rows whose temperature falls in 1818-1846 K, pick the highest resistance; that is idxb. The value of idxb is 1.468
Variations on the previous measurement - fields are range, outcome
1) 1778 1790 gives 1.366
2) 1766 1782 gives 1.367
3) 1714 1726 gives 1.275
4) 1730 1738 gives 1.258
